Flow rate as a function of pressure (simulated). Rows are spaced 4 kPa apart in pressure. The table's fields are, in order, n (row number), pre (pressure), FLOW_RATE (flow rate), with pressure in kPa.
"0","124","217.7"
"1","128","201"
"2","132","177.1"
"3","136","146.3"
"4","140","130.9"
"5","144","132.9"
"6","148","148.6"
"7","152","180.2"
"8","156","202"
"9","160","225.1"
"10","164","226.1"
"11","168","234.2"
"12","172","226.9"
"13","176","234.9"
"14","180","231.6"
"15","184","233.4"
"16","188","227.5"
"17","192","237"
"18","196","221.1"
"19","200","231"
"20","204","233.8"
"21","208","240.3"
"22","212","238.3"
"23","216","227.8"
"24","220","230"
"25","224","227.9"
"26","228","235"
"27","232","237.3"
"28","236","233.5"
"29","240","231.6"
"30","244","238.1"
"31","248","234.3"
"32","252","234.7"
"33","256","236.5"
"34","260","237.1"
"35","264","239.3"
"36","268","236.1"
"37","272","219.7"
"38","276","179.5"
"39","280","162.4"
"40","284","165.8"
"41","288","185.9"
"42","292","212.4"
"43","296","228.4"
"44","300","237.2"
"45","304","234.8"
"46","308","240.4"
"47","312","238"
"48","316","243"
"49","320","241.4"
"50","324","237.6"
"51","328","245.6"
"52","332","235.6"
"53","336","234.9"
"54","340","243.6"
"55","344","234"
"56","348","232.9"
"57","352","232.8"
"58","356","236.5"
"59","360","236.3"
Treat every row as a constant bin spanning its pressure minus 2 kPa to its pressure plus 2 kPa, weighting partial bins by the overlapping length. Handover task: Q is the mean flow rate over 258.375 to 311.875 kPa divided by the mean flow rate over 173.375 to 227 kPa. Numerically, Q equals 0.92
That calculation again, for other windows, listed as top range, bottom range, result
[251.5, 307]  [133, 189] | 1.09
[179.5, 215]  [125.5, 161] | 1.36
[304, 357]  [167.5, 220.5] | 1.03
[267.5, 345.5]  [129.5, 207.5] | 1.09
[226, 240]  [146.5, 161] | 1.25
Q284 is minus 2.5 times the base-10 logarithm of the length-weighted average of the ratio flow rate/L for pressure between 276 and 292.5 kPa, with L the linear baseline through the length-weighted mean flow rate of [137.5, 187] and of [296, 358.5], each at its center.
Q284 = 0.27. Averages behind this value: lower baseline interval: 201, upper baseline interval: 238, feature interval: 179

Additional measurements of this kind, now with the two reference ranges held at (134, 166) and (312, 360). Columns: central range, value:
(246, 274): -0.11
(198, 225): -0.19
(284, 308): 0.04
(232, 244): -0.15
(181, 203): -0.22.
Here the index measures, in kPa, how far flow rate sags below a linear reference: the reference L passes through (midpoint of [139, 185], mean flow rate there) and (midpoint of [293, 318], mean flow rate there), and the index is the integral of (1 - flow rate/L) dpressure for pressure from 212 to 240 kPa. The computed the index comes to -2.01 kPa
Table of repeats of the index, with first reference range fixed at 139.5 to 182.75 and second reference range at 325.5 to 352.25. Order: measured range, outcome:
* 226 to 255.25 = -2.43 kPa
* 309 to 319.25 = -0.37 kPa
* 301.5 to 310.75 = -0.28 kPa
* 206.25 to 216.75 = -1.26 kPa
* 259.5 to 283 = 1.51 kPa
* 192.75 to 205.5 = -1.28 kPa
